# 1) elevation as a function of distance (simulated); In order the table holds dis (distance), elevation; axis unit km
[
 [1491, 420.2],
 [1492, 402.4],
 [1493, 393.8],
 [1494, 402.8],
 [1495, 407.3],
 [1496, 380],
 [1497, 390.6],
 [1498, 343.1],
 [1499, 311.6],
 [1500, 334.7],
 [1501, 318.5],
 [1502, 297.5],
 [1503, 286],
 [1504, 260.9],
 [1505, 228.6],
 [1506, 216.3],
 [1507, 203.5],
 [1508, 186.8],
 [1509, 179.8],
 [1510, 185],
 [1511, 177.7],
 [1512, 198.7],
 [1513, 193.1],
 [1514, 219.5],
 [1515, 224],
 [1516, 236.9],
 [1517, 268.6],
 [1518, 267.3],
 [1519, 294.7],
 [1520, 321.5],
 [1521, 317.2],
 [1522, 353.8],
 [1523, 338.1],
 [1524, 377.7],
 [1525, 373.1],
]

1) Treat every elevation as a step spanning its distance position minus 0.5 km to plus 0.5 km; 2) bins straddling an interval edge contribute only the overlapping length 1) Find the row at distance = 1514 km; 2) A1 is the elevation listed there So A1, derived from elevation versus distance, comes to 219.5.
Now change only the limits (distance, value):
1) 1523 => 338.1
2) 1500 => 334.7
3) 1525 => 373.1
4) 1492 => 402.4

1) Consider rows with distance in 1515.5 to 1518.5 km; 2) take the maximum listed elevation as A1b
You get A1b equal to 268.6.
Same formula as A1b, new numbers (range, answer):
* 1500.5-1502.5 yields 318.5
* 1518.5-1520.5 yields 321.5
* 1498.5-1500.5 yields 334.7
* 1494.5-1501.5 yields 407.3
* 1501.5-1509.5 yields 297.5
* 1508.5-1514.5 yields 219.5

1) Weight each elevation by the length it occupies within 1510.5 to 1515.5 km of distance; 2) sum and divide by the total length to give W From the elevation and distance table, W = 203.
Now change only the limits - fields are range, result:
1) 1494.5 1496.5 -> 394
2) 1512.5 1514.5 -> 206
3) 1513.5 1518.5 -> 243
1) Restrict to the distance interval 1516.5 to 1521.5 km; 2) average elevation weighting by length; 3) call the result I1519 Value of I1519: 294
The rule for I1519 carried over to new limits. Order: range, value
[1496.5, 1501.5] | 340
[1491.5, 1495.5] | 402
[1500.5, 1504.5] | 291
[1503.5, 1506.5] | 235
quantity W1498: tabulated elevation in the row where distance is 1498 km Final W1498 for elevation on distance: 343.1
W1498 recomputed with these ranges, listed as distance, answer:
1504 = 260.9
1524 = 377.7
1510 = 185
